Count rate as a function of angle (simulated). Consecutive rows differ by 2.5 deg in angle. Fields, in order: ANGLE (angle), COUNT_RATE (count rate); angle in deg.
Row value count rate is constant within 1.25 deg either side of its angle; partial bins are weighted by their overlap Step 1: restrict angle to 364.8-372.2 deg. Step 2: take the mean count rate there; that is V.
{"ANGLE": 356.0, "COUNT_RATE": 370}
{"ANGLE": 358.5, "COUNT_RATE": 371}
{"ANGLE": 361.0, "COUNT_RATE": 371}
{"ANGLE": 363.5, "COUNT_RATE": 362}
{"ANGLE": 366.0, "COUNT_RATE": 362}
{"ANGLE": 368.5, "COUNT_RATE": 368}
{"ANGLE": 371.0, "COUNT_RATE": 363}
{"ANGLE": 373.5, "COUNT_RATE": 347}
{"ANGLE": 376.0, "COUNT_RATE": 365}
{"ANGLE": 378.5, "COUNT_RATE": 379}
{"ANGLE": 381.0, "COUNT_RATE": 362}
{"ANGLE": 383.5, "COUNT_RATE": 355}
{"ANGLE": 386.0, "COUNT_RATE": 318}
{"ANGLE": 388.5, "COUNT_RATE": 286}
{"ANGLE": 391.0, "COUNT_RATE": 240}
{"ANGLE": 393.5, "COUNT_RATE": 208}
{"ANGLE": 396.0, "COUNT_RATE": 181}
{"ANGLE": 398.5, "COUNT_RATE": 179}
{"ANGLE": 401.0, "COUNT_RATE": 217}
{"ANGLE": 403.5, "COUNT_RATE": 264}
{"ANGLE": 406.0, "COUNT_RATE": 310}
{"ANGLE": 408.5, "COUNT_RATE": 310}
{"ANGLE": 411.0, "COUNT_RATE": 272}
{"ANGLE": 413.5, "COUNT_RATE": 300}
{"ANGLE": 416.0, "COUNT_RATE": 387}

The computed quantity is 364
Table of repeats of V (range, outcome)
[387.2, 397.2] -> 229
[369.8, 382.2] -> 363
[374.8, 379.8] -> 372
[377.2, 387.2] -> 354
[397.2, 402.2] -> 198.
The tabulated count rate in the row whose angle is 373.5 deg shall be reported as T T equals 347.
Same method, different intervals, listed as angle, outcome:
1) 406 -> 310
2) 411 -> 272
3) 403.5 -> 264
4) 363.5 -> 362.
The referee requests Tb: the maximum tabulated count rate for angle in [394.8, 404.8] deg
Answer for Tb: 264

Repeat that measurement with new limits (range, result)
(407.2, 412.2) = 310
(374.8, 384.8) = 379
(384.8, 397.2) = 318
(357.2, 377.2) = 371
